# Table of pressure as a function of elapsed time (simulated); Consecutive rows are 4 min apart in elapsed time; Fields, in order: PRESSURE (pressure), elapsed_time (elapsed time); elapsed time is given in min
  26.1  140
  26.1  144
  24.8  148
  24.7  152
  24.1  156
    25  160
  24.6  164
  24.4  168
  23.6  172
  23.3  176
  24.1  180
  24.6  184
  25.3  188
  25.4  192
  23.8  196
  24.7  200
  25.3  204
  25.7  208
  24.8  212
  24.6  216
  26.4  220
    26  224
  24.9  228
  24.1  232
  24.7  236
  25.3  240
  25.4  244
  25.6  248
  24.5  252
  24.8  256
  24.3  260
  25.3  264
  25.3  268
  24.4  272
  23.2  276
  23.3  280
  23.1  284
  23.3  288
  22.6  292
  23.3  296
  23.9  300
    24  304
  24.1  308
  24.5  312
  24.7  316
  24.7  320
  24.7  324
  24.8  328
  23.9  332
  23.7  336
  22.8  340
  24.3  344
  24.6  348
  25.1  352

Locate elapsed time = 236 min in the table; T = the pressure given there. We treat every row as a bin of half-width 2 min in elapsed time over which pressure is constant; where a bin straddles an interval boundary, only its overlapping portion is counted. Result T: 24.7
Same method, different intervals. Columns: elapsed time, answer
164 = 24.6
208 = 25.7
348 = 24.6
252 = 24.5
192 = 25.4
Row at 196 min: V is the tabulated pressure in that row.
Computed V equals 23.8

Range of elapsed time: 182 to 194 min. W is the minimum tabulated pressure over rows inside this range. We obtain 24.6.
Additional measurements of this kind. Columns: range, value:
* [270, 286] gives 23.1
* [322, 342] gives 22.8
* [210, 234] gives 24.1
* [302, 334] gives 23.9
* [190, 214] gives 23.8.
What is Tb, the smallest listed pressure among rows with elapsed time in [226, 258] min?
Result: 24.1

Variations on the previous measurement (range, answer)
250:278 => 23.2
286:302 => 22.6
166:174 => 23.6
